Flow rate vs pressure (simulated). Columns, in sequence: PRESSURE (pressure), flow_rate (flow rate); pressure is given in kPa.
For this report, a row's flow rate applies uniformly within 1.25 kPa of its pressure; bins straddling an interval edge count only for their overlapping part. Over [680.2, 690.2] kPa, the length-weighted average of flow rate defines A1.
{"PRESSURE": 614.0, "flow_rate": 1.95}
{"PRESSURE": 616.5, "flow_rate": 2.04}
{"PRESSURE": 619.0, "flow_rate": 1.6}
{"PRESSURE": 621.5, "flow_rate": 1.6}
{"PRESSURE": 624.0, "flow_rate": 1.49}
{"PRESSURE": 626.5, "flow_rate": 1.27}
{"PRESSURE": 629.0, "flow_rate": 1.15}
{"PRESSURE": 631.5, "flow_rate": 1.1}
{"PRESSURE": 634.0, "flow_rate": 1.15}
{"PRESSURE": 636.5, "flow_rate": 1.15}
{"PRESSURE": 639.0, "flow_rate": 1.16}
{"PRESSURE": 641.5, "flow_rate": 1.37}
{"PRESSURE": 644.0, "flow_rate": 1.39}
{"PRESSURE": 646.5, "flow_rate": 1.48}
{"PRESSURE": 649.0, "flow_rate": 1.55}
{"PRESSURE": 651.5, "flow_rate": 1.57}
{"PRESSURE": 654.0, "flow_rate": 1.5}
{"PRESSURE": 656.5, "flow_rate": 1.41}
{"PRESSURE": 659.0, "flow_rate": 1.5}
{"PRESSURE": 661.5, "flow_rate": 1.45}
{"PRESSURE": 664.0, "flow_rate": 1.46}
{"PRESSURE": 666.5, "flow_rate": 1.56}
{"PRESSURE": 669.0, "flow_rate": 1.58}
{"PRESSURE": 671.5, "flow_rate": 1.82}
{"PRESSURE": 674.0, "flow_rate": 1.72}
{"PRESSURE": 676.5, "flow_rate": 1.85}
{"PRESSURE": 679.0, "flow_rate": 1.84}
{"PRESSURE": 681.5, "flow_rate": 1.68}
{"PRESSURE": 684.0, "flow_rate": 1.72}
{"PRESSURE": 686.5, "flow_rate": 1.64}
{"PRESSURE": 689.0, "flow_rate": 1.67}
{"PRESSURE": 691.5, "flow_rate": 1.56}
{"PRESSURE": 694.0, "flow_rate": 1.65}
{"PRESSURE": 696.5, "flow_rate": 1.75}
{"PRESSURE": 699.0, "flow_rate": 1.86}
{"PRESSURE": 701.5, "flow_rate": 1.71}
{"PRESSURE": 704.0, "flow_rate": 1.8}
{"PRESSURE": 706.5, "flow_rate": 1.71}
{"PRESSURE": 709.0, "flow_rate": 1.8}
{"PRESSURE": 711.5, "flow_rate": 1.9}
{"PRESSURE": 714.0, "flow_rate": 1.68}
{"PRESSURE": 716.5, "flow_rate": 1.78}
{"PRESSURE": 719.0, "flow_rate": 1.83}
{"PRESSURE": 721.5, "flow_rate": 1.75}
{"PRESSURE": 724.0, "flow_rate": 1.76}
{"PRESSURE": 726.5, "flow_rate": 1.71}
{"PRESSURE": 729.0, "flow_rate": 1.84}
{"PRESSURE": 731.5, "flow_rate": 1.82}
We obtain 1.68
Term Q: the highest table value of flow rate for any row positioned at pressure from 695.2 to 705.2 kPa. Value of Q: 1.86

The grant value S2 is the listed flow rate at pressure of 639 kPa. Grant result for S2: 1.16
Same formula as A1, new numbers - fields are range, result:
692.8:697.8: 1.7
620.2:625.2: 1.55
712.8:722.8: 1.76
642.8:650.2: 1.47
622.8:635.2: 1.23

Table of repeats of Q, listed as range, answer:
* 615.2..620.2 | 2.04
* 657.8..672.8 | 1.82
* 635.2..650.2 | 1.55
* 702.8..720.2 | 1.9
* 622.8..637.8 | 1.49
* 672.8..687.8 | 1.85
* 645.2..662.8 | 1.57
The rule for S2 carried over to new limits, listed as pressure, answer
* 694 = 1.65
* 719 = 1.83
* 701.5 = 1.71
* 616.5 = 2.04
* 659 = 1.5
